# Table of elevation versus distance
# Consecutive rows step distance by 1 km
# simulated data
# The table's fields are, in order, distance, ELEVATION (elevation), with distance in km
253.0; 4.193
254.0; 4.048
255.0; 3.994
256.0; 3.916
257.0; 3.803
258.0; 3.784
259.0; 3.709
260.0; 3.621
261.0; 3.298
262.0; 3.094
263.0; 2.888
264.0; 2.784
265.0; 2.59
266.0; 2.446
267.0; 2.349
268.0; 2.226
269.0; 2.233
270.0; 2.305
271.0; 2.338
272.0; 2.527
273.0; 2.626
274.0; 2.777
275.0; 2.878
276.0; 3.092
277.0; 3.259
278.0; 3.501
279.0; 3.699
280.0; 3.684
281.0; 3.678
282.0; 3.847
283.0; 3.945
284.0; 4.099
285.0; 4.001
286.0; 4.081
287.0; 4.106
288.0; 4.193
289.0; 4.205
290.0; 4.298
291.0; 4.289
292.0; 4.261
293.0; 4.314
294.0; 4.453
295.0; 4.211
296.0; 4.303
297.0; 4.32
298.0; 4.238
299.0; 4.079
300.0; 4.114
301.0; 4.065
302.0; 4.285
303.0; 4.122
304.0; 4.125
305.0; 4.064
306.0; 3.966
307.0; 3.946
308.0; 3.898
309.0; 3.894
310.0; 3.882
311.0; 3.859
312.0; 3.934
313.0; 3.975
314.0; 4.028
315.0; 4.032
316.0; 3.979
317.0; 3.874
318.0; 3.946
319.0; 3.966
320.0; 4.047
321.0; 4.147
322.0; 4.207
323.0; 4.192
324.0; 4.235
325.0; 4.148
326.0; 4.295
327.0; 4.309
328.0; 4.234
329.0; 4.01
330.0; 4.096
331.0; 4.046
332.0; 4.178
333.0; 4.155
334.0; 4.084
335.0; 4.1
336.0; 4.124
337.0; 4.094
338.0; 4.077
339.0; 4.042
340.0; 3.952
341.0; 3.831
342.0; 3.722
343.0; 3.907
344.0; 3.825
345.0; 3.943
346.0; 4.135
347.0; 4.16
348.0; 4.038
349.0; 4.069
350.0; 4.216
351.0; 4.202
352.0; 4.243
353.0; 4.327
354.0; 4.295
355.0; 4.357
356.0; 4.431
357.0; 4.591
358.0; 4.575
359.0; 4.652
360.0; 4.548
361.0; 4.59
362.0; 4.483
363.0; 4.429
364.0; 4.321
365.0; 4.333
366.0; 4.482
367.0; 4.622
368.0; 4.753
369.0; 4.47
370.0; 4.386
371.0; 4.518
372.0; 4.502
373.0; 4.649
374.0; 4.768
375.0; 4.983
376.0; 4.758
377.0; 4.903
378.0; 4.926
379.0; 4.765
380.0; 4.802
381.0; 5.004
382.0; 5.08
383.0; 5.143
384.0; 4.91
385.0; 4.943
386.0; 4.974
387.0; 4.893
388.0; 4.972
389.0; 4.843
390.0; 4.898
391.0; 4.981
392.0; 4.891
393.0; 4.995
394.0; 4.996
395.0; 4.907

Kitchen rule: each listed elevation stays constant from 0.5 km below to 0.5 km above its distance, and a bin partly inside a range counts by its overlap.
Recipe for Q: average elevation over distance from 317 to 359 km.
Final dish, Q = 4.14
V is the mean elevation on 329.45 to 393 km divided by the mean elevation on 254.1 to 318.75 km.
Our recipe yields 1.2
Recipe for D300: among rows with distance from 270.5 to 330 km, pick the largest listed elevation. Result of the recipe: 4.453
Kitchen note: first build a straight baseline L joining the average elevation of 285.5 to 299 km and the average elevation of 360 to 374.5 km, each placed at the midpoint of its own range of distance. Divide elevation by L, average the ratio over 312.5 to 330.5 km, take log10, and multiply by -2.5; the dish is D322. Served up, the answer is 0.07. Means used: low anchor 4.25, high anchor 4.52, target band 4.1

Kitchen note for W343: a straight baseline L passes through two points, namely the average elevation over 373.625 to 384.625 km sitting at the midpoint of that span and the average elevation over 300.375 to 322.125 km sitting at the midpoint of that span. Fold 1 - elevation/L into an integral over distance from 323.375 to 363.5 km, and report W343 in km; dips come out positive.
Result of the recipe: 2.2 km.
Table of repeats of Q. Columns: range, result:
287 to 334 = 4.12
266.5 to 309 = 3.69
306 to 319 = 3.94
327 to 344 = 4.04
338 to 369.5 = 4.27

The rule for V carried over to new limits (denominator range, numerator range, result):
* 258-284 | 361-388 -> 1.55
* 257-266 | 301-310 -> 1.26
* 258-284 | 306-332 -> 1.33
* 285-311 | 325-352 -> 0.98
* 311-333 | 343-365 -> 1.05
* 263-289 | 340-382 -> 1.39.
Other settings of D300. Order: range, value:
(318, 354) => 4.327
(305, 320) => 4.064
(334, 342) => 4.124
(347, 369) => 4.753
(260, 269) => 3.621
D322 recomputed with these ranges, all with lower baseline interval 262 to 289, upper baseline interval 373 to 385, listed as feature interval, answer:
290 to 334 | -0.094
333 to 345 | 0.066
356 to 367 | 0.026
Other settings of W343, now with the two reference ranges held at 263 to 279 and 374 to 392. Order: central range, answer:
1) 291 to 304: -4.1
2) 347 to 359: 0.0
